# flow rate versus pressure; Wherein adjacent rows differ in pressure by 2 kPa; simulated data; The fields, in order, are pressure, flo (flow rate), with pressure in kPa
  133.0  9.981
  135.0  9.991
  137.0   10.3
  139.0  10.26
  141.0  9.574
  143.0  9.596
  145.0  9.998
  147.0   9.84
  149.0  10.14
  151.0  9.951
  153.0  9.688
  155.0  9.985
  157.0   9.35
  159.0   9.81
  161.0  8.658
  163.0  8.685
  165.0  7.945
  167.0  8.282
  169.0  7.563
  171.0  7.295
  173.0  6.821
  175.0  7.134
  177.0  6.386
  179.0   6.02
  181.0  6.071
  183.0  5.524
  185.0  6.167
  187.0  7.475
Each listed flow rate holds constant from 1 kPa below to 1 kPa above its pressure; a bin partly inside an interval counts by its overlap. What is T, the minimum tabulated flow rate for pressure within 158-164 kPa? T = 8.658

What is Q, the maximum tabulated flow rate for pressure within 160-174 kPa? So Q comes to 8.685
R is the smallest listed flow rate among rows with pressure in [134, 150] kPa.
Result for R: 9.574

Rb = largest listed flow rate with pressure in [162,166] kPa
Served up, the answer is 8.685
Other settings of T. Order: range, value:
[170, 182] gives 6.02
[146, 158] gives 9.35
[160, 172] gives 7.295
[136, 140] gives 10.26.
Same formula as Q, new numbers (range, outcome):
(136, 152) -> 10.3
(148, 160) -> 10.14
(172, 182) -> 7.134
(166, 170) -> 8.282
